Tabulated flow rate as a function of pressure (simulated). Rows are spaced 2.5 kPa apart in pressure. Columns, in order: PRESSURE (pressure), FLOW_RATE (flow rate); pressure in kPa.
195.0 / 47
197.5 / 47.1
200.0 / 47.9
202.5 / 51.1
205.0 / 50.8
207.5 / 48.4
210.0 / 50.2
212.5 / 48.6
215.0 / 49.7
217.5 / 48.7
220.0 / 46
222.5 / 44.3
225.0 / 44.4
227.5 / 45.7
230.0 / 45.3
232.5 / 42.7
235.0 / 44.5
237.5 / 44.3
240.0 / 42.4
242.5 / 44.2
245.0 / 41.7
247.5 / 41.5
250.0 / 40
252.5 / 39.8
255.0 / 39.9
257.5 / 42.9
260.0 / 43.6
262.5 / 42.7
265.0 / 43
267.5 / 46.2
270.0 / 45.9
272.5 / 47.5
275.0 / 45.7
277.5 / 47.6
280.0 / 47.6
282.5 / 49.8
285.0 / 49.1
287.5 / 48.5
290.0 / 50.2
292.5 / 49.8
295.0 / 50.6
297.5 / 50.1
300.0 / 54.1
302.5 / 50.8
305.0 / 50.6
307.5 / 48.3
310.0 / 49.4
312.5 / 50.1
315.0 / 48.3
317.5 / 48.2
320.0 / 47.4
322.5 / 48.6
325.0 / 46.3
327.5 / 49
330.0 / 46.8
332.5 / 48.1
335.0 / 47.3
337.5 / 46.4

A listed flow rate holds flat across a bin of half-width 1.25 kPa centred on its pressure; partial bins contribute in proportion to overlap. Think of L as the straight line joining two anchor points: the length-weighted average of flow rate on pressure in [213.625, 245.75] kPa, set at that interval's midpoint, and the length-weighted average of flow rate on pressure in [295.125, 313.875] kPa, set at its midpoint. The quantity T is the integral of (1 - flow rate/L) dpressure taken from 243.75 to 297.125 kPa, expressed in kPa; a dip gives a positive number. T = 2.8 kPa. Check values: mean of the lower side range 45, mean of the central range 45.5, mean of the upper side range 50.5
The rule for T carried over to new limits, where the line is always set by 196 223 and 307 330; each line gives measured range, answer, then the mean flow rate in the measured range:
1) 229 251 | 2.50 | 43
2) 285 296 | -0.30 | 49.7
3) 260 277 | 1.14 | 45.2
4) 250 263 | 1.85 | 41.6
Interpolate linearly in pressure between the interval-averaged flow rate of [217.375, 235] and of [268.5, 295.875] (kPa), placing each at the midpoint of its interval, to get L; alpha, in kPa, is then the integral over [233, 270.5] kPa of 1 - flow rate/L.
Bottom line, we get 3.0 kPa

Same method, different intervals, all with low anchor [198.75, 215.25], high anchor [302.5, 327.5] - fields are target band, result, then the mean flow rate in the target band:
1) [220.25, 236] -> 1.5 kPa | 44.6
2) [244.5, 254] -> 1.7 kPa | 40.7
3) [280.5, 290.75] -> -0.1 kPa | 49.2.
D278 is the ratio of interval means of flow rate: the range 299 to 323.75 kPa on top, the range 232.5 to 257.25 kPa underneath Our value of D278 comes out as 1.18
